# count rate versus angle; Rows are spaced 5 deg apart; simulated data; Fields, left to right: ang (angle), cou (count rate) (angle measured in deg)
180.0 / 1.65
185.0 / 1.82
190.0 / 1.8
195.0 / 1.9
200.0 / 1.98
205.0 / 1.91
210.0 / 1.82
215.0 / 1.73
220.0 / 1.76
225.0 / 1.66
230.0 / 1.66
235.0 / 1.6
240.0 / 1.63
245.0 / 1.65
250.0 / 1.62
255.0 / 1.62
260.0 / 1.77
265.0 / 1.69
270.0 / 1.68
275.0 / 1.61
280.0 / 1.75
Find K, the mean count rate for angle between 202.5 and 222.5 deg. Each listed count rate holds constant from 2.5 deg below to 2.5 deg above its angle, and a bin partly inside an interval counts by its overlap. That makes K 1.8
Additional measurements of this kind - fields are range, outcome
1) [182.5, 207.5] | 1.88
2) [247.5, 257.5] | 1.62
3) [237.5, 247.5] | 1.64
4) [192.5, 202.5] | 1.94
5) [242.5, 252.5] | 1.64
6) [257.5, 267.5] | 1.73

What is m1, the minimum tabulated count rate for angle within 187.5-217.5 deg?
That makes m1 1.73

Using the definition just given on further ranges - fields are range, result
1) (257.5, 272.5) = 1.68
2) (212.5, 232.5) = 1.66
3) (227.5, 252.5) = 1.6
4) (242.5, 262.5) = 1.62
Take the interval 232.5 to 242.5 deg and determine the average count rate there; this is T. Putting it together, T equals 1.61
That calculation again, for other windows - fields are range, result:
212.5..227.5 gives 1.72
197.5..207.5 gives 1.94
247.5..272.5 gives 1.68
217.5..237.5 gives 1.67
